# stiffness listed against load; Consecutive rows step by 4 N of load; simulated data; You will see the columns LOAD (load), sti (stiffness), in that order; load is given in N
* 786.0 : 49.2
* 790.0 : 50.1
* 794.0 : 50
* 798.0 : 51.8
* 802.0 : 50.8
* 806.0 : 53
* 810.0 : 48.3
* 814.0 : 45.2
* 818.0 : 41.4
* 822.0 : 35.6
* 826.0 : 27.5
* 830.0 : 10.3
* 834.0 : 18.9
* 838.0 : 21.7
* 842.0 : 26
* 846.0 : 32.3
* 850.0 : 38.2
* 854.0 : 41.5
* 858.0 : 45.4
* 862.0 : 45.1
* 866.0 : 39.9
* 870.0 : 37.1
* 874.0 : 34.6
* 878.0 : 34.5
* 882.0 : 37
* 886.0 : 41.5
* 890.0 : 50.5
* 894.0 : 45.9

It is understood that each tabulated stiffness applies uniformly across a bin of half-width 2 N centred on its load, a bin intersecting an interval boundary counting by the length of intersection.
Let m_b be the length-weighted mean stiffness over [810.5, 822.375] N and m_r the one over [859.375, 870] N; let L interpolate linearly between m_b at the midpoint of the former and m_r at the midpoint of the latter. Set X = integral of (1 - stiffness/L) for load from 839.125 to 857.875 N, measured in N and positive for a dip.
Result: 3.1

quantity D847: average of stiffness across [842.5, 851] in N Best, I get 33.3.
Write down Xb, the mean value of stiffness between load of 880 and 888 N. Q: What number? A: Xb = 39.2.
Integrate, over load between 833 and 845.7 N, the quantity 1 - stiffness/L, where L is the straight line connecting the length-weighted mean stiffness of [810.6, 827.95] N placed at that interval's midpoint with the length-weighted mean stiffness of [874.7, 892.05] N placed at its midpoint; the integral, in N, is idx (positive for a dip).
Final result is 4.9 N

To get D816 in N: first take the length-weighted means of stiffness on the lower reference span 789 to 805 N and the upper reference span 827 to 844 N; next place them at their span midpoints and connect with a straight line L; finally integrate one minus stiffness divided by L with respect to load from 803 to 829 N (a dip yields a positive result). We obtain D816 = -3.6 N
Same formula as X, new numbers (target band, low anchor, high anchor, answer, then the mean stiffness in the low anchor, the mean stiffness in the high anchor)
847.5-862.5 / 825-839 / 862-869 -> -3.5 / 18.9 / 41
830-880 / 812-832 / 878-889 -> 3.6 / 32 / 39.4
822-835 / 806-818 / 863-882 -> 6.7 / 46.9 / 37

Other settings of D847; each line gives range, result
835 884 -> 35.8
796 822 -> 47.4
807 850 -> 31.6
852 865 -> 43.7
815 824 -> 39.2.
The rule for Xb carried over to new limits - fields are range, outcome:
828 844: 19.2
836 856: 31.9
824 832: 18.9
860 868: 42.5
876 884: 35.8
